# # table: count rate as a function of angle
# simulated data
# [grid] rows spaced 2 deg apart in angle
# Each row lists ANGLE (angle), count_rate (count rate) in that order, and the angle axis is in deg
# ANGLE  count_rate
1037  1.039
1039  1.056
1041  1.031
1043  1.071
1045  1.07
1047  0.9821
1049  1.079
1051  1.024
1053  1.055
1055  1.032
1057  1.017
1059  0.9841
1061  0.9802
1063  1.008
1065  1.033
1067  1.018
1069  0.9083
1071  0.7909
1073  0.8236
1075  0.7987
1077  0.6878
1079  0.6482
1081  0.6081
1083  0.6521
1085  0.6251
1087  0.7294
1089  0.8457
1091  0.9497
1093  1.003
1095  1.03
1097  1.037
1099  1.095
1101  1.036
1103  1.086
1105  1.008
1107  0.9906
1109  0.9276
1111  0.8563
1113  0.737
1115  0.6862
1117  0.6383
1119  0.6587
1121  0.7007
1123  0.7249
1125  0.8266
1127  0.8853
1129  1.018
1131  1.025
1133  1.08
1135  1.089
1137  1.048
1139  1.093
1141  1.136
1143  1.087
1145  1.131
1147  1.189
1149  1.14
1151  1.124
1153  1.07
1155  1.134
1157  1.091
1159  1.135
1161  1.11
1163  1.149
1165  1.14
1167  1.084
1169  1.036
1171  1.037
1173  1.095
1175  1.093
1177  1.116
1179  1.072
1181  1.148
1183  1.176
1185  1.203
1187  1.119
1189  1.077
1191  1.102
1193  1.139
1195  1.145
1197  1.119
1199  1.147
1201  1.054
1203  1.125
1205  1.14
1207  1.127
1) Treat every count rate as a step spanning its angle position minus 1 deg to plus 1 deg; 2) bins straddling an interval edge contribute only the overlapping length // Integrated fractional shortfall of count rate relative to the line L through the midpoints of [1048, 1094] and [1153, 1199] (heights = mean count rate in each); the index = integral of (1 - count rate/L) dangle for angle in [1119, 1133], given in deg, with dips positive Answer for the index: 2.0 deg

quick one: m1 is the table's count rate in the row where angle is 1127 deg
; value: 0.8853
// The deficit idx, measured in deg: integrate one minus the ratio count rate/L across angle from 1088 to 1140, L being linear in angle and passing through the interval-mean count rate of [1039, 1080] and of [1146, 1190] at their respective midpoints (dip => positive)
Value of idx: 5.5 deg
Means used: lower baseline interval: 0.955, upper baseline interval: 1.12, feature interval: 0.926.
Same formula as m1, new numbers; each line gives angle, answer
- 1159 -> 1.135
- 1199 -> 1.147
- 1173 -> 1.095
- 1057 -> 1.017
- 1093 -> 1.003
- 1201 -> 1.054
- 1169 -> 1.036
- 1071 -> 0.7909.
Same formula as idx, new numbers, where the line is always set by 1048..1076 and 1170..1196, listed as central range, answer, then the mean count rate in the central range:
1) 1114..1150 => 3.5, 0.953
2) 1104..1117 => 2.2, 0.85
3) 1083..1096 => 2.0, 0.848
